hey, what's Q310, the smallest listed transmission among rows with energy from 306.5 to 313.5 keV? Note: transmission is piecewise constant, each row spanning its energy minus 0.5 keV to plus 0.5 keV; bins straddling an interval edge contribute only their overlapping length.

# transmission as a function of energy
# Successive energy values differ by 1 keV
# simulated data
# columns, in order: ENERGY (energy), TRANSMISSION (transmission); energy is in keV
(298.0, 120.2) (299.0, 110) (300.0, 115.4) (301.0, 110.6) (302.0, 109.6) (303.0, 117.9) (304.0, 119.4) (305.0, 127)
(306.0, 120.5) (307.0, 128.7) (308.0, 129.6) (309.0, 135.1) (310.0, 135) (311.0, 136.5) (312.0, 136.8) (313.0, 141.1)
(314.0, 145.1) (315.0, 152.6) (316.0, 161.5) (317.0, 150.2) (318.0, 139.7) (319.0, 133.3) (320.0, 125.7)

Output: 128.7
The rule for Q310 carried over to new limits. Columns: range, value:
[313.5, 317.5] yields 145.1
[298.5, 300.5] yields 110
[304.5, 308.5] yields 120.5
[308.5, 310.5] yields 135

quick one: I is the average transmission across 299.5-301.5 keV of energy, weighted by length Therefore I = 113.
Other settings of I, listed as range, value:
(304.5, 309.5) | 128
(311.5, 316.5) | 147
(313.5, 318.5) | 150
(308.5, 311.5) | 136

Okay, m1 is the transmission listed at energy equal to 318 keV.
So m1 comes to 139.7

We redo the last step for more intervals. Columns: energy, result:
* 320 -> 125.7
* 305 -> 127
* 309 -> 135.1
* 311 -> 136.5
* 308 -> 129.6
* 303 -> 117.9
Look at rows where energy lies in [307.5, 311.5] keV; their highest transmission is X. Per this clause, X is 136.5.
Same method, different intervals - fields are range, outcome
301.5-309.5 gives 135.1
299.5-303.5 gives 117.9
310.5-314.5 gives 145.1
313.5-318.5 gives 161.5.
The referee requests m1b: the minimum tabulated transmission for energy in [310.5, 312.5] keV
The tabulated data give 136.5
